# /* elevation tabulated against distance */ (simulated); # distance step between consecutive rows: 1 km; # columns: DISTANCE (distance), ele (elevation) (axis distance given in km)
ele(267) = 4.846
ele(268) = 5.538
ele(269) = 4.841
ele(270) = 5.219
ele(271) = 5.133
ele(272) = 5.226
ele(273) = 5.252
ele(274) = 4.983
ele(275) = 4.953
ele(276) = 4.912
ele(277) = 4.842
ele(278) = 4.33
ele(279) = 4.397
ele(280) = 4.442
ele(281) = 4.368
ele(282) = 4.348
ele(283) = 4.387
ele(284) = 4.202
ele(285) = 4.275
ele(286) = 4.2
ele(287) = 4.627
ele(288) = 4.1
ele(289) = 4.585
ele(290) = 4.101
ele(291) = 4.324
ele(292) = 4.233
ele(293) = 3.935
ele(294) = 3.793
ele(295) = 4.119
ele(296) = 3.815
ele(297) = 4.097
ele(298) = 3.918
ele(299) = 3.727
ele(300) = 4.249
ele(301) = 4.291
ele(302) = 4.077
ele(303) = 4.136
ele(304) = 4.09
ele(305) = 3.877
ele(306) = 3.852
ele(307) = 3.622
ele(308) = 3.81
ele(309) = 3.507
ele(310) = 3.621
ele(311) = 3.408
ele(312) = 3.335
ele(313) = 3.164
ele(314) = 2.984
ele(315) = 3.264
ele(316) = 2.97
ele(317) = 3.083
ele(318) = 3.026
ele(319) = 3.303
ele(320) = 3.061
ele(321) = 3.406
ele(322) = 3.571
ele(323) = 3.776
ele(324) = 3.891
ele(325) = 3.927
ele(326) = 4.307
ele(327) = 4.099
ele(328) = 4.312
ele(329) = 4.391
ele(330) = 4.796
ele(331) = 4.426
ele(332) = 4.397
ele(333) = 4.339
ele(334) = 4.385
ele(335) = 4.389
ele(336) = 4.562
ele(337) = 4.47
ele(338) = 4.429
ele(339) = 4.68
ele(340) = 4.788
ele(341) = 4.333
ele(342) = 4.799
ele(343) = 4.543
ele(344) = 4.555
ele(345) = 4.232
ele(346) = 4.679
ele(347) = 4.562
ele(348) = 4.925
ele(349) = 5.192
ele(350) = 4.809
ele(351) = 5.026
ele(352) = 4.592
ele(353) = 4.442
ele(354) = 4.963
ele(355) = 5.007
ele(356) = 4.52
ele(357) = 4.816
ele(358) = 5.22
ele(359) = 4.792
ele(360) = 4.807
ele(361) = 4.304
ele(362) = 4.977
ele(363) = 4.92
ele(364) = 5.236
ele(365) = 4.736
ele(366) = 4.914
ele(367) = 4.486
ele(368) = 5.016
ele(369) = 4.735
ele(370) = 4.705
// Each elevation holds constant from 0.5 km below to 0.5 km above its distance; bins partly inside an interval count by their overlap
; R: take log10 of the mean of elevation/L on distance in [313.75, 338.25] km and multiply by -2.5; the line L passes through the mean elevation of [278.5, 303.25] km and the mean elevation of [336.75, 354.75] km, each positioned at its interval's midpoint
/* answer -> 0.16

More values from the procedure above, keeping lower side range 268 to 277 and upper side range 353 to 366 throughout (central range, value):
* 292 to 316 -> 0.308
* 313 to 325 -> 0.433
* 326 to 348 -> 0.096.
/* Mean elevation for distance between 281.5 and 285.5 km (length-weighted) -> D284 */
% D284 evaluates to 4.3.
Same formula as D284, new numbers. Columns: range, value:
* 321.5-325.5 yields 3.79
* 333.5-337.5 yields 4.45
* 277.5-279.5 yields 4.36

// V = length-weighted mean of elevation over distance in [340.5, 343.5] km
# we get 4.56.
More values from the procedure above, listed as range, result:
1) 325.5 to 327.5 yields 4.2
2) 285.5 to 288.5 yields 4.31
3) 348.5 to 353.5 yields 4.81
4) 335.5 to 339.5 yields 4.54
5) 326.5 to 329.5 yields 4.27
